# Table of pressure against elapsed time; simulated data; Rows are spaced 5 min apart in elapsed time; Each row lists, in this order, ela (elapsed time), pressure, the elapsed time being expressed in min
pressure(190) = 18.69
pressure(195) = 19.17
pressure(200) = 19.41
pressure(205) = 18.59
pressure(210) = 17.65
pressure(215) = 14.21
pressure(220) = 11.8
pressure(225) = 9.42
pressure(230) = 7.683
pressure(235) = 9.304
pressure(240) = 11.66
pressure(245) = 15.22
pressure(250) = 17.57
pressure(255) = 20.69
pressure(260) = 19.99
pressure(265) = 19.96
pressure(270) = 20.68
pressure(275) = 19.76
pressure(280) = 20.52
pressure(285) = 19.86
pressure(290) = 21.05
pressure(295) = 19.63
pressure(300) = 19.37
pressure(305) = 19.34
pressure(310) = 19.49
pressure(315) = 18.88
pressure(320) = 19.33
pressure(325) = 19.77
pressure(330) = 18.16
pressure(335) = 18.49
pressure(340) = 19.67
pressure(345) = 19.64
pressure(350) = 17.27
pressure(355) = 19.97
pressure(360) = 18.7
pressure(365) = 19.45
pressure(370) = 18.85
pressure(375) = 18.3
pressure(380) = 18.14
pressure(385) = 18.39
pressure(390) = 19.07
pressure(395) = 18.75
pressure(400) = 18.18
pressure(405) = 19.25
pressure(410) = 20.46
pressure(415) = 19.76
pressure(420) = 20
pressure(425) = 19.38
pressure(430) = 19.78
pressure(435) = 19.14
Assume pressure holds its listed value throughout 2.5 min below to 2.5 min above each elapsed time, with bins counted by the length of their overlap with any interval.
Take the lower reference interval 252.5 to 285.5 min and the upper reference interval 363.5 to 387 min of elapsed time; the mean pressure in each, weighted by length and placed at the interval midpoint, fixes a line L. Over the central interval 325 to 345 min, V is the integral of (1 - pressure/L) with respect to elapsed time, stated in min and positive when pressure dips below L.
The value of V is 0.22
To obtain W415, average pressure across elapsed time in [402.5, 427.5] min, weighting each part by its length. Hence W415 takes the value 19.8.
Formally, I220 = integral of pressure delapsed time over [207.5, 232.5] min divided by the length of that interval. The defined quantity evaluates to 12.2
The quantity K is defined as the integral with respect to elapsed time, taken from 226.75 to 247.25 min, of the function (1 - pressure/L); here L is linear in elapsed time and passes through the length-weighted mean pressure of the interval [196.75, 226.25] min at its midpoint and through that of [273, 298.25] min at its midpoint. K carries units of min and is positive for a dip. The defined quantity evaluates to 7.6 min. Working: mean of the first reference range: 15.5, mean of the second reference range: 20.1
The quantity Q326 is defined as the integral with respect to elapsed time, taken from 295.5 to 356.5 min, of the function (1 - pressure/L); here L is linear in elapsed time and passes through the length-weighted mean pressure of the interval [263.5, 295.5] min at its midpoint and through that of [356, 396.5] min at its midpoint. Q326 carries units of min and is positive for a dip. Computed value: 1.29 min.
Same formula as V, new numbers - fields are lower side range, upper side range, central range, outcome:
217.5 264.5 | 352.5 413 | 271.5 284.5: -4.14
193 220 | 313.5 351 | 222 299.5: 4.92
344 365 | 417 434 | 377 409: 1.01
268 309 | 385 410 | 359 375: 0.26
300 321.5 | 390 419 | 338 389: 1.19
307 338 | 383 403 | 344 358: -0.01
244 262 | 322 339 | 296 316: -0.56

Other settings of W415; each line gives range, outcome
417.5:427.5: 19.7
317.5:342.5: 19.1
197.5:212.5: 18.6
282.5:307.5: 19.9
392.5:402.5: 18.5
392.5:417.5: 19.3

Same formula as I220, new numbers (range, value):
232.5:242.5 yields 10.5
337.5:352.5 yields 18.9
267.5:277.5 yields 20.2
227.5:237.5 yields 8.49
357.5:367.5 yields 19.1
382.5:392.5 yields 18.7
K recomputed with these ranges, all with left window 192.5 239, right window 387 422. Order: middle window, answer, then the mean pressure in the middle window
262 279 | -4.99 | 20.2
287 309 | -4.67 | 19.8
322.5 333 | -1.07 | 18.9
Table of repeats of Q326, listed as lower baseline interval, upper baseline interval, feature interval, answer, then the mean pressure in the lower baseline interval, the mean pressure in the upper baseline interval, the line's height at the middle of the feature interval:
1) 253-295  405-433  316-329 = 0.52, 20.3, 19.8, 20.1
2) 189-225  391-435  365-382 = 0.23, 16.5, 19.4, 18.9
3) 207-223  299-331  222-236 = 5.83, 14.5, 19.2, 15.2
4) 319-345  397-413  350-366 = 0.12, 19.1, 19.3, 19.2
